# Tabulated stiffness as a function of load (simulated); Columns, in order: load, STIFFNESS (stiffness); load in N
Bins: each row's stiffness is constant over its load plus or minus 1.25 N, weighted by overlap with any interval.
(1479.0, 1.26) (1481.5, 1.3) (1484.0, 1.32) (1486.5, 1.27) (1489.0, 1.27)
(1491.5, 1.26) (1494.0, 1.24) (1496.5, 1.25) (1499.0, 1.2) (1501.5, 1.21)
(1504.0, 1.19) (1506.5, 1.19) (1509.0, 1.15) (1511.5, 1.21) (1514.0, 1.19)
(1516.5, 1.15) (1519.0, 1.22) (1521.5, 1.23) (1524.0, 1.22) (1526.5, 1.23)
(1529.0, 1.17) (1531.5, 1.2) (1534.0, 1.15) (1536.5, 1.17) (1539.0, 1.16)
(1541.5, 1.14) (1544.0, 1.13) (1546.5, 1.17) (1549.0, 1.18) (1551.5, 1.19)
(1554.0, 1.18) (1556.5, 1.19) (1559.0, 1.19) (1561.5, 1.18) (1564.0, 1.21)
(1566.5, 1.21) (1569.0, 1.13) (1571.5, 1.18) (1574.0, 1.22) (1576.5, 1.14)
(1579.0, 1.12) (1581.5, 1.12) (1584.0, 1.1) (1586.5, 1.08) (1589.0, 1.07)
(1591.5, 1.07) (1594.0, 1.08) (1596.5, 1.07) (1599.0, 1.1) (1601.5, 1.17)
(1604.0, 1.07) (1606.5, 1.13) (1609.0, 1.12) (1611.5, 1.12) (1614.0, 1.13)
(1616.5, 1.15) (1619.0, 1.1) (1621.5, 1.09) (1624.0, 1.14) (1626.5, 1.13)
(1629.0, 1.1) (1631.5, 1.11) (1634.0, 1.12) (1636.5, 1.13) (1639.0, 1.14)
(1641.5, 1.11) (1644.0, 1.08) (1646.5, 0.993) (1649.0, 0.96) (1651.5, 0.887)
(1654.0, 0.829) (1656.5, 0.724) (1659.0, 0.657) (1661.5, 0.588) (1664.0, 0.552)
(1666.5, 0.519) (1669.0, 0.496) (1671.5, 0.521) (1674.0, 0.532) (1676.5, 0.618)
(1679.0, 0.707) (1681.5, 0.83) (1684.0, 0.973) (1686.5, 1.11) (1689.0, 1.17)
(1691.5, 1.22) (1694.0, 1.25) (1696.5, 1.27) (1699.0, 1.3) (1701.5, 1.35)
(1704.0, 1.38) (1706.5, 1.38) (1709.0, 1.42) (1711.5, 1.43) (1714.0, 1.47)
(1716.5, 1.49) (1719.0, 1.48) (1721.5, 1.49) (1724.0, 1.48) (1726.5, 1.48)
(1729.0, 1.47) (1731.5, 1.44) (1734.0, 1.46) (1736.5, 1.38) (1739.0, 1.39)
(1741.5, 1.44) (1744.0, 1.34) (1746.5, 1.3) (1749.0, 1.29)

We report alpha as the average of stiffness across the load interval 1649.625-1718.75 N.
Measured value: 0.995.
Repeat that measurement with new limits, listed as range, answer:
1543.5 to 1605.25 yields 1.14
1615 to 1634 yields 1.12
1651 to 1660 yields 0.768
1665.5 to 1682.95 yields 0.609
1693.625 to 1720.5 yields 1.39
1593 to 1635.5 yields 1.11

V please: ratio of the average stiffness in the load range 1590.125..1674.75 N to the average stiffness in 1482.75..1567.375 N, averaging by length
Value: 0.80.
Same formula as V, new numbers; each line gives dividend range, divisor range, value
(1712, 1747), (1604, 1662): 1.40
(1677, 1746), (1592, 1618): 1.18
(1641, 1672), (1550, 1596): 0.66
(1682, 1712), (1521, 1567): 1.06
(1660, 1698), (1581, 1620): 0.75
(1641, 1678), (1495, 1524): 0.61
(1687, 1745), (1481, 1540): 1.14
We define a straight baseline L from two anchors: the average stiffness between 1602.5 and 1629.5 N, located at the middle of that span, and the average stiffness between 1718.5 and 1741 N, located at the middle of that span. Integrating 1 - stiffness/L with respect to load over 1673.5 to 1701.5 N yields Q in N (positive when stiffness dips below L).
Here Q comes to 6.4 N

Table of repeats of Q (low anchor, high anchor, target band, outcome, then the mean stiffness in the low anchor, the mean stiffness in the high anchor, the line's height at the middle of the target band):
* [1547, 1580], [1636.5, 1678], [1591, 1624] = -4.1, 1.18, 0.774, 0.989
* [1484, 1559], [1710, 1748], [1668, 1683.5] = 8.3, 1.2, 1.43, 1.37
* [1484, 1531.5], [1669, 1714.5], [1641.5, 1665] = 6.1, 1.22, 1.08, 1.11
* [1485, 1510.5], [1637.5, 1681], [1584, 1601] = -2.3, 1.22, 0.763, 0.953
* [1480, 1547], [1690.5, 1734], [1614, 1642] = 4.2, 1.21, 1.4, 1.32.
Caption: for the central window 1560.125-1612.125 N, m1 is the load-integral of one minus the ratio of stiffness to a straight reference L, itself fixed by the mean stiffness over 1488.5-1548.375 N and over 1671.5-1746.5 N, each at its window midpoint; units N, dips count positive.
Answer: 3.8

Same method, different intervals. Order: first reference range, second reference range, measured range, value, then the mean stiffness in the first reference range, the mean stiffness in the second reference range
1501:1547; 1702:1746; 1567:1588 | 1.9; 1.18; 1.43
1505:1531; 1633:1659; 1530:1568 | -1.1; 1.2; 0.98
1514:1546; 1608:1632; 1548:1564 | -0.3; 1.18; 1.12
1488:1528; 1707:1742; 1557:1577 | 1.5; 1.21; 1.45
